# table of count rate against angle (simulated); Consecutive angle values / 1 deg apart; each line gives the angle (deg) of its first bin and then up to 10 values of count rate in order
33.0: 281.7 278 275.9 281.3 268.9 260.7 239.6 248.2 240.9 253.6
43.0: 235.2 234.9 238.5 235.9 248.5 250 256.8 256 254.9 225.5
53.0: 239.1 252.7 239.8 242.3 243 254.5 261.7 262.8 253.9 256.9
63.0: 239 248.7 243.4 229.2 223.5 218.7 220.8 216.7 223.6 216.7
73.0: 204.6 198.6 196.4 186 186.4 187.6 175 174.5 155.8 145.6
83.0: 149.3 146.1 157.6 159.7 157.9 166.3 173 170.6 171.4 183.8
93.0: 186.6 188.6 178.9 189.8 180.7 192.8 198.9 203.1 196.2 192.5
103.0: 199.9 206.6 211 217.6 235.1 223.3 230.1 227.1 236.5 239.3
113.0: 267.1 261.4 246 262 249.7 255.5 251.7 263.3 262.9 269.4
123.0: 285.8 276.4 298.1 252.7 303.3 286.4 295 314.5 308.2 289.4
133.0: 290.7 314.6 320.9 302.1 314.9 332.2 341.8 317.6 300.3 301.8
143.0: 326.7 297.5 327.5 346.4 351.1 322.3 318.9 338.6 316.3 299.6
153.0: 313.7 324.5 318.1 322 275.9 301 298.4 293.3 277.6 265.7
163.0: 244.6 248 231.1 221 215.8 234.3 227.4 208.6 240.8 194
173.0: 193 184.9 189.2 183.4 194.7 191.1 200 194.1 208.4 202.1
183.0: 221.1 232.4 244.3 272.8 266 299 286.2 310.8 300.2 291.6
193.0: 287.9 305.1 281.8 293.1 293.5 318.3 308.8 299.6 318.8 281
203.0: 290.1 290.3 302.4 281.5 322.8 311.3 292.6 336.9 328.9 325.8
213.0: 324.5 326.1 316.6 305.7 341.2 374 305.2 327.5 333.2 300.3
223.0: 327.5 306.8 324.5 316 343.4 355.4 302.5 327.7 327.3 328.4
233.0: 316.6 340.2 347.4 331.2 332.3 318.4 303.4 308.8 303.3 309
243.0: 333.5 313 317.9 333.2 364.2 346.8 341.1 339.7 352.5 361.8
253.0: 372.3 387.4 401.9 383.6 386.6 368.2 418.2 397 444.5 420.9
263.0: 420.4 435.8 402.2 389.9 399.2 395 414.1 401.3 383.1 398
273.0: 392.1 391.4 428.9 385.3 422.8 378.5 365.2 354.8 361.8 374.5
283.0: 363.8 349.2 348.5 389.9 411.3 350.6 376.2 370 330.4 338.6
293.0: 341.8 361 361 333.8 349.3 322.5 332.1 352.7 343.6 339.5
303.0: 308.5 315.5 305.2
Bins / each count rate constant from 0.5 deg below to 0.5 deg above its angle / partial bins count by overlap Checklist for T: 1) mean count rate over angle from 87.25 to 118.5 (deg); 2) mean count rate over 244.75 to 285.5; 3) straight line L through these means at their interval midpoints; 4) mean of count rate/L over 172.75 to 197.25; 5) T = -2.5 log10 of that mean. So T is 0.22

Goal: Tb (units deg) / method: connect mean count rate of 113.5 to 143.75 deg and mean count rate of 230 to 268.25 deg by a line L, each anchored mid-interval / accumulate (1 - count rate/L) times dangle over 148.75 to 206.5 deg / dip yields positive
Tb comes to 9.7 deg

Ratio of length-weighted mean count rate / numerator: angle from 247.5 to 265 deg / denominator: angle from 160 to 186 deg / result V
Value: 1.76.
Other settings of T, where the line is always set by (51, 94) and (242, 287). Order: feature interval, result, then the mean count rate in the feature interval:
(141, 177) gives 0.040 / 272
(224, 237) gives 0.063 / 329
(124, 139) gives -0.164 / 302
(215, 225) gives 0.050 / 324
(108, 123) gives -0.029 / 252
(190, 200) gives 0.065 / 299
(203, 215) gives 0.059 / 312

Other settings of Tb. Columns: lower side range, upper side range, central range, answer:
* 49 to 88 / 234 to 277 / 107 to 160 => -4.52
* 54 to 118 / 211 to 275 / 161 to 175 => 2.95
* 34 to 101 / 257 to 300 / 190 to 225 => 1.56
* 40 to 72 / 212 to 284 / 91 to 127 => 5.89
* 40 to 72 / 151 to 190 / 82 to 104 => 5.90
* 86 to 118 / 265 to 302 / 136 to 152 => -4.99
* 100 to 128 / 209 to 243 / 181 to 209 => 1.70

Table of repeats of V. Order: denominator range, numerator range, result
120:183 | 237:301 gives 1.34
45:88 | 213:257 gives 1.55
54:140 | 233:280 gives 1.60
